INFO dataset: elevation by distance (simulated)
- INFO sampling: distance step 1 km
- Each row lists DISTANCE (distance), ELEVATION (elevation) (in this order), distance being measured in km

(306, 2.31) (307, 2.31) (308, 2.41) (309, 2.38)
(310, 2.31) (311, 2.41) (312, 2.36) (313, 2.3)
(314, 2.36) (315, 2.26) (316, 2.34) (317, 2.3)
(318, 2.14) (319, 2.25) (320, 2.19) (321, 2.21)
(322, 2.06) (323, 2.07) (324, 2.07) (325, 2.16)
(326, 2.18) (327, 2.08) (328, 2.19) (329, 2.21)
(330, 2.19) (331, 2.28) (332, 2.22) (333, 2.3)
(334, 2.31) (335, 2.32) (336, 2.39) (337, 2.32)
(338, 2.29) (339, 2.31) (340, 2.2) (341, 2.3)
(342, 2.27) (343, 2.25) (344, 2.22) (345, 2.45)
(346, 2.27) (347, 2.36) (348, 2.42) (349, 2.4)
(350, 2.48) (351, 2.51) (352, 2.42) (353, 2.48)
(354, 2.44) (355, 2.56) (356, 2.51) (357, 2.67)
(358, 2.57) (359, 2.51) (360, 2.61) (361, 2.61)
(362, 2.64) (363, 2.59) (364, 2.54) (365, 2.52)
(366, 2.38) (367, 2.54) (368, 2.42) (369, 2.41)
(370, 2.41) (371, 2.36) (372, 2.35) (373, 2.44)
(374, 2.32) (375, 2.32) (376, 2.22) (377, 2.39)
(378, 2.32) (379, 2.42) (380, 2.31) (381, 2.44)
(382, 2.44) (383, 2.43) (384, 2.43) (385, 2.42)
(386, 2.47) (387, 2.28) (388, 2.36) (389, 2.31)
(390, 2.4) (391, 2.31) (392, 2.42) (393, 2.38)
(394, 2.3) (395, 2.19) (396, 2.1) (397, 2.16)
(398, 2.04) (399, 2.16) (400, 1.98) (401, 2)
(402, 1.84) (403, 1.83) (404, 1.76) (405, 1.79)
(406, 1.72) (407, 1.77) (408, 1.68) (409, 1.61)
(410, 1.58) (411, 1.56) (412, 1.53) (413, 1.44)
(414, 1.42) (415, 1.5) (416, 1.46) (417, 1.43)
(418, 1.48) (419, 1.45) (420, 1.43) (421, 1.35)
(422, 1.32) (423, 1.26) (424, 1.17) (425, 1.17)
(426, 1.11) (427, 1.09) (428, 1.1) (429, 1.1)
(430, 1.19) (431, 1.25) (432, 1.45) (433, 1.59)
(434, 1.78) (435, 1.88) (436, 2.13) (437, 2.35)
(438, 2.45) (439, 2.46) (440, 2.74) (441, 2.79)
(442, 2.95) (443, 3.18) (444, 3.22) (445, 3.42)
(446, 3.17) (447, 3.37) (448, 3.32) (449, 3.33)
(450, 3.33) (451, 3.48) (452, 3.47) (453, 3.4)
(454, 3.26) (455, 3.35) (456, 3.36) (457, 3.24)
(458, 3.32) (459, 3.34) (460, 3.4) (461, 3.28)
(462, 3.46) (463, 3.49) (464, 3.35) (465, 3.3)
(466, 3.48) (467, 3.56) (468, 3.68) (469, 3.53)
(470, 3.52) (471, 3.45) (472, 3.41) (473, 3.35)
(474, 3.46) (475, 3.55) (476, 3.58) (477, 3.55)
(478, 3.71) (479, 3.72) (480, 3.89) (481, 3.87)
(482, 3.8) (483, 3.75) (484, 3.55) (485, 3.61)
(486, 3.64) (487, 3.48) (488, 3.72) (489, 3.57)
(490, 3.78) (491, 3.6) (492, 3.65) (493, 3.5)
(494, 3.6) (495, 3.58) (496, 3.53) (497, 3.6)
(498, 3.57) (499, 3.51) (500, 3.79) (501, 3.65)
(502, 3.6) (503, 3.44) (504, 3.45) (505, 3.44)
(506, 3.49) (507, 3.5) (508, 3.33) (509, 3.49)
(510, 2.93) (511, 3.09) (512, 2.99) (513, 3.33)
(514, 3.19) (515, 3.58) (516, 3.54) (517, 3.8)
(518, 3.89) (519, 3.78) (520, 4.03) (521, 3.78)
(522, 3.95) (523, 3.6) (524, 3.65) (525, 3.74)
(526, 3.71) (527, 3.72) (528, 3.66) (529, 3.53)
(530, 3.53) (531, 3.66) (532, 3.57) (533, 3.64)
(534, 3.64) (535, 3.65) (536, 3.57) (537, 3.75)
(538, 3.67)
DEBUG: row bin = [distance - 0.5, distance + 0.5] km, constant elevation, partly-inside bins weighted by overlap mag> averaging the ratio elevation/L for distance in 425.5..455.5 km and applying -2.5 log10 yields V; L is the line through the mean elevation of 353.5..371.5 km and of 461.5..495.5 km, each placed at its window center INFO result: 0.29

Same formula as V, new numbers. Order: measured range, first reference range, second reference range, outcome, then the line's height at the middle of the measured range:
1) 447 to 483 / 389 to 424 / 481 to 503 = -0.15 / 3.04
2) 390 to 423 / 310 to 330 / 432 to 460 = 0.45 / 2.71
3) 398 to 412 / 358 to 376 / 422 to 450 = 0.27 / 2.29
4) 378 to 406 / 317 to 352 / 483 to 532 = 0.21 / 2.7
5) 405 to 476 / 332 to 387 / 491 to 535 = 0.23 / 3.02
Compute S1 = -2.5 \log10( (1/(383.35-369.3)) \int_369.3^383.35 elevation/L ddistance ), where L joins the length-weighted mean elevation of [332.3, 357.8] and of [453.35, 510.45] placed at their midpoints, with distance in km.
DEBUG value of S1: 0.12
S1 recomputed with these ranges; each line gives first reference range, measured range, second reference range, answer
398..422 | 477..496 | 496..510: -0.156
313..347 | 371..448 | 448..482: 0.405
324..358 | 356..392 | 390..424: -0.188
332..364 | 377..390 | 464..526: 0.132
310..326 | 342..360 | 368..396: -0.065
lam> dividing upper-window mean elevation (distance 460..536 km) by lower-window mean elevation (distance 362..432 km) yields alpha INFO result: 1.8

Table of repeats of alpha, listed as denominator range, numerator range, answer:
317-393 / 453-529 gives 1.50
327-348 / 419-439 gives 0.66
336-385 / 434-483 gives 1.35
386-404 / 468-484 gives 1.66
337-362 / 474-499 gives 1.50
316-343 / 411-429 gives 0.60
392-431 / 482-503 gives 2.23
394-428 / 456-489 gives 2.18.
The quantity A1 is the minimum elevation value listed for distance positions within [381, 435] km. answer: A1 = 1.09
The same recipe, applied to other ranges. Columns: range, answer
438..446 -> 2.45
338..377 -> 2.2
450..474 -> 3.24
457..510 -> 2.93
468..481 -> 3.35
